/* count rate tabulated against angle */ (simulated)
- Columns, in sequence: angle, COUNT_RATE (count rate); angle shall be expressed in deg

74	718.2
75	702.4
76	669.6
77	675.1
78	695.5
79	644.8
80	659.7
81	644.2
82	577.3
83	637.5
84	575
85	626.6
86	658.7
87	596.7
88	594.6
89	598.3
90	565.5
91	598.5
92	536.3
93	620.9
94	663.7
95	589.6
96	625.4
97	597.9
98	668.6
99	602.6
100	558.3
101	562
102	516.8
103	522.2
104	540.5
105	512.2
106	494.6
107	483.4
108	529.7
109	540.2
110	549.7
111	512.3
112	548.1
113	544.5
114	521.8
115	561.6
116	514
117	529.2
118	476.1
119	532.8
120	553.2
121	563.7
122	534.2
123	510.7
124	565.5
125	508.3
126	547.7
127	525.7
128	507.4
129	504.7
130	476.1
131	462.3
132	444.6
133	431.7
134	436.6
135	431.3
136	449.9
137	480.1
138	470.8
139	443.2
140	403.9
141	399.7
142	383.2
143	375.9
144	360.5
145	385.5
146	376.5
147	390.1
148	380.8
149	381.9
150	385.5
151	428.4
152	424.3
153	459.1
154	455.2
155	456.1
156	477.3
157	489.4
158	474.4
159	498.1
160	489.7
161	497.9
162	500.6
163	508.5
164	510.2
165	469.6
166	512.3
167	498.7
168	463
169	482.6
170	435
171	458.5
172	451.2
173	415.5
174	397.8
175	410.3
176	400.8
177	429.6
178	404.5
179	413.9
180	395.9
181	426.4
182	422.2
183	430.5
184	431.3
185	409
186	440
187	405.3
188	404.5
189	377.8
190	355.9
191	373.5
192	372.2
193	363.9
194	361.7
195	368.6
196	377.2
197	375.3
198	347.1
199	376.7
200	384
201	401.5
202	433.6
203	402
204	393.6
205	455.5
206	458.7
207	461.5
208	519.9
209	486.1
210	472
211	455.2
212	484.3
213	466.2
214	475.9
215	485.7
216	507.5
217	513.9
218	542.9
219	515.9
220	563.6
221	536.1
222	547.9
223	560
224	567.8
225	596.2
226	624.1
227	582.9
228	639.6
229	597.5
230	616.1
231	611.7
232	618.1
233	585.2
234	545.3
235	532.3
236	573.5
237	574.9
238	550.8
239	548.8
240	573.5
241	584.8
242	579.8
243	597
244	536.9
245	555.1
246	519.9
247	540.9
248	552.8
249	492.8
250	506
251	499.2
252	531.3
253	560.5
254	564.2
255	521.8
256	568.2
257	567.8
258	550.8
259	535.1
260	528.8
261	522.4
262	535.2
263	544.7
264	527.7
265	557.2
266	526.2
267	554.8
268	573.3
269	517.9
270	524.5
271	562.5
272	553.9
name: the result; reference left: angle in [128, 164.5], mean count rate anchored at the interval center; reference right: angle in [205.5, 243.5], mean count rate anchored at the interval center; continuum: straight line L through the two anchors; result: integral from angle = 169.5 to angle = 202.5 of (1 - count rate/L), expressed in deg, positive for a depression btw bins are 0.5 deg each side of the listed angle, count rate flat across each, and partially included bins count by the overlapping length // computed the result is 6.2 deg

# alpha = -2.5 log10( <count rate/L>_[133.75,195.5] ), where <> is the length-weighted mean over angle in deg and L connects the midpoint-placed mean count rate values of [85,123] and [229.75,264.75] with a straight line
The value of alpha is 0.284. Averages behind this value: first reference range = 560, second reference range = 553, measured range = 429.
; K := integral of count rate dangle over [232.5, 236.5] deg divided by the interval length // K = 559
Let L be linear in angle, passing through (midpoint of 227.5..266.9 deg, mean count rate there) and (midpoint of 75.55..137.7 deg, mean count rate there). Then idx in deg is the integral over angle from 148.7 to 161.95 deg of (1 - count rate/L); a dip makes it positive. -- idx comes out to 2.3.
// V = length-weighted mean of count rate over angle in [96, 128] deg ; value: 540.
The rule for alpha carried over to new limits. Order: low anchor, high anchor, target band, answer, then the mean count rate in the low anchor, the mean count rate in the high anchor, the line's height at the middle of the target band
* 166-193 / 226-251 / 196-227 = 0.05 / 420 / 567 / 500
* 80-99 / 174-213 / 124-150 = 0.19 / 611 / 413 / 521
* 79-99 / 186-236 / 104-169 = 0.18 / 613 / 480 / 561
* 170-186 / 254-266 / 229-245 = -0.14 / 421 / 542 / 508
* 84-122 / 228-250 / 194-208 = 0.36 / 562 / 566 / 565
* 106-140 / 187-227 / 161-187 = 0.07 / 504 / 457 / 475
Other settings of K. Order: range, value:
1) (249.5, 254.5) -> 532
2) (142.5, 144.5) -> 368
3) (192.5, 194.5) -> 363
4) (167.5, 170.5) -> 460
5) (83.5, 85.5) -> 601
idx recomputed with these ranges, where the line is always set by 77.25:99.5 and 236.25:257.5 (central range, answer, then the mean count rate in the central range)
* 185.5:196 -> 3.5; 382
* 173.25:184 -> 3.1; 414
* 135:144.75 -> 2.9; 418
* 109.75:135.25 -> 3.9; 512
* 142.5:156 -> 4.2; 407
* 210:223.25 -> 1.2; 510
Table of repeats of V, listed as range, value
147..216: 434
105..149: 479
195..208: 409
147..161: 446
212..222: 512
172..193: 406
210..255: 549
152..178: 464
